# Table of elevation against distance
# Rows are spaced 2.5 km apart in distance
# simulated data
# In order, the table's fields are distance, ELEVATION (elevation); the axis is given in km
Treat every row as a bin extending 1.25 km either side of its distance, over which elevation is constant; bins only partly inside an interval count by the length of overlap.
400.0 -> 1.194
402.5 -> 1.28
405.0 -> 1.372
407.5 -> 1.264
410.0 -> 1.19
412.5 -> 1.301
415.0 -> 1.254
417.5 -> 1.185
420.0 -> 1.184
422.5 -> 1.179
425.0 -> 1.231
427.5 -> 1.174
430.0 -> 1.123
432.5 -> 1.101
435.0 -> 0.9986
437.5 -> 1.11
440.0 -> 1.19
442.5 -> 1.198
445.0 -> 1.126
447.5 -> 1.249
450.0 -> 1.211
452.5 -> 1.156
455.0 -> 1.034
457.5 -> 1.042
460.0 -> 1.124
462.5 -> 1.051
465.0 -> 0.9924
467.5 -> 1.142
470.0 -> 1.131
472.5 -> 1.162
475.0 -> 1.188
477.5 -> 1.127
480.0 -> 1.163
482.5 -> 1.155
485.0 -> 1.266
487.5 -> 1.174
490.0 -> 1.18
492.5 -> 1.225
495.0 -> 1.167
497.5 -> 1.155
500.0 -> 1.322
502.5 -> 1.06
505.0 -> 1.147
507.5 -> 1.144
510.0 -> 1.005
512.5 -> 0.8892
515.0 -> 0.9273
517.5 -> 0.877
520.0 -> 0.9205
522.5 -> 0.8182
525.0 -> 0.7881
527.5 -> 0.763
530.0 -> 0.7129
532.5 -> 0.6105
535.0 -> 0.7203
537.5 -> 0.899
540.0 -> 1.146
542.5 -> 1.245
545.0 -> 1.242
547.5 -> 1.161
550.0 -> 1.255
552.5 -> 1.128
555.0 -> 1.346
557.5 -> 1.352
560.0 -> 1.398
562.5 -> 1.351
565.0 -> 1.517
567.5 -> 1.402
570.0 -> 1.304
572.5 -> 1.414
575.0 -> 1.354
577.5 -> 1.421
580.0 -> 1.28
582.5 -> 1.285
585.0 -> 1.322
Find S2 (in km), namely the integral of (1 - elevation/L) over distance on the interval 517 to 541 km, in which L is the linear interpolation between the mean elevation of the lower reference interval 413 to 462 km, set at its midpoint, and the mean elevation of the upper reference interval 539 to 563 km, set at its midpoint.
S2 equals 8.1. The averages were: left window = 1.15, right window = 1.26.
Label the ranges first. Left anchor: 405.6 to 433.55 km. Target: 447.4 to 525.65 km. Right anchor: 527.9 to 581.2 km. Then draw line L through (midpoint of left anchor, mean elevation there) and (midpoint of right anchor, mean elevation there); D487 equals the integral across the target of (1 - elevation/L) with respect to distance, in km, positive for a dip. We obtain 6.92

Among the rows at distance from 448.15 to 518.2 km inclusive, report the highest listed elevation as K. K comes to 1.322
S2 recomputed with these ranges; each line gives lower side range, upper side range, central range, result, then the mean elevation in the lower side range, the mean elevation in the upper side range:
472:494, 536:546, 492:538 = 7.9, 1.18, 1.12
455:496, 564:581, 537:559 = 1.9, 1.14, 1.38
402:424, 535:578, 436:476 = 3.9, 1.24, 1.27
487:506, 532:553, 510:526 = 3.4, 1.18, 1.06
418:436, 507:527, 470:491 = -3.6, 1.15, 0.907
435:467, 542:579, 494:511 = 1.0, 1.12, 1.33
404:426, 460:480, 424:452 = 0.8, 1.24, 1.12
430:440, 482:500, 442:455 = -0.6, 1.09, 1.2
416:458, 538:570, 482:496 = 0.1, 1.15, 1.29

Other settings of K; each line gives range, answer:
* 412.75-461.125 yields 1.254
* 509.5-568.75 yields 1.517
